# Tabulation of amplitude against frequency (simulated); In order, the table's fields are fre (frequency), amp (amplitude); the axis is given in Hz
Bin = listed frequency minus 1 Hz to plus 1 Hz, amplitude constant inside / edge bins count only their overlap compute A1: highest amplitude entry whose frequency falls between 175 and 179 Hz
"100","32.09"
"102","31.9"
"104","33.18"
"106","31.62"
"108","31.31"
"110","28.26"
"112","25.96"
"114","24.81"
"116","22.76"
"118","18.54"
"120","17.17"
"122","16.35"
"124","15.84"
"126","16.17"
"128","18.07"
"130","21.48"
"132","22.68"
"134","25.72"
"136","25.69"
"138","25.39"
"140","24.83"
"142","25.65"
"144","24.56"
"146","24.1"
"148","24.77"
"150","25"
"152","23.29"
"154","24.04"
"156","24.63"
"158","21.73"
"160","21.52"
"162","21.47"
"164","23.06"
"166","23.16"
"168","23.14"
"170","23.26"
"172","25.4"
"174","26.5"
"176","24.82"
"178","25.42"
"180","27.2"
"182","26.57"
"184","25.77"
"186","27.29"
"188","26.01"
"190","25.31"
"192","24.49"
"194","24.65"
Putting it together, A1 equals 25.42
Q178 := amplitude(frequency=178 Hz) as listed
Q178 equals 25.42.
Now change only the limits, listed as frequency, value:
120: 17.17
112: 25.96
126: 16.17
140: 24.83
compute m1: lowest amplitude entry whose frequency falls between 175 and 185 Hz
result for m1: 24.82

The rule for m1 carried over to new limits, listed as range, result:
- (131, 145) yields 22.68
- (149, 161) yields 21.52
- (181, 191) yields 25.31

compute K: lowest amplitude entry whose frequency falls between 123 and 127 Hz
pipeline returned 15.84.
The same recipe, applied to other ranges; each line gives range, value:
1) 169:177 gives 23.26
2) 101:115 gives 24.81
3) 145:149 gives 24.1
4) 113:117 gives 22.76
